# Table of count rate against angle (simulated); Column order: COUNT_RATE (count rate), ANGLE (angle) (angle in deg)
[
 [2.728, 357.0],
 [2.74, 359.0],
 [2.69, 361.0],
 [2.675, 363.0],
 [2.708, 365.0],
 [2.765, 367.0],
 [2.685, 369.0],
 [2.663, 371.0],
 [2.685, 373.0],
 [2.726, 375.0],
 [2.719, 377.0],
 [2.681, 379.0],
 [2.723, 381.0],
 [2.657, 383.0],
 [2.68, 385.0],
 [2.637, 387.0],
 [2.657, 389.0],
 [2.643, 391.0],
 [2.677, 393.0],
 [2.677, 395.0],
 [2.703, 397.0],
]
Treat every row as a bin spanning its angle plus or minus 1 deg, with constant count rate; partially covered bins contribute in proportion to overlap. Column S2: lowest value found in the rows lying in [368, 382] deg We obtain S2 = 2.663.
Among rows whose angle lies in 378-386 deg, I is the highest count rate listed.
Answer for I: 2.723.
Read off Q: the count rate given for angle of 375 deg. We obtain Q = 2.726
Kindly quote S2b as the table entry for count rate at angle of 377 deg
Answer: 2.719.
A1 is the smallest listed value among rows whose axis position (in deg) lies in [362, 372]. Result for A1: 2.663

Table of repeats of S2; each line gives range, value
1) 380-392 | 2.637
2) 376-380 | 2.681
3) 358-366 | 2.675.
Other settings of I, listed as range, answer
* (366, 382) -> 2.765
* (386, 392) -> 2.657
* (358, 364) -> 2.74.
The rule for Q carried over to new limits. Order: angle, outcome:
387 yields 2.637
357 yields 2.728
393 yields 2.677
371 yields 2.663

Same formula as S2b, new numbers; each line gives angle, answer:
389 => 2.657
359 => 2.74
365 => 2.708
